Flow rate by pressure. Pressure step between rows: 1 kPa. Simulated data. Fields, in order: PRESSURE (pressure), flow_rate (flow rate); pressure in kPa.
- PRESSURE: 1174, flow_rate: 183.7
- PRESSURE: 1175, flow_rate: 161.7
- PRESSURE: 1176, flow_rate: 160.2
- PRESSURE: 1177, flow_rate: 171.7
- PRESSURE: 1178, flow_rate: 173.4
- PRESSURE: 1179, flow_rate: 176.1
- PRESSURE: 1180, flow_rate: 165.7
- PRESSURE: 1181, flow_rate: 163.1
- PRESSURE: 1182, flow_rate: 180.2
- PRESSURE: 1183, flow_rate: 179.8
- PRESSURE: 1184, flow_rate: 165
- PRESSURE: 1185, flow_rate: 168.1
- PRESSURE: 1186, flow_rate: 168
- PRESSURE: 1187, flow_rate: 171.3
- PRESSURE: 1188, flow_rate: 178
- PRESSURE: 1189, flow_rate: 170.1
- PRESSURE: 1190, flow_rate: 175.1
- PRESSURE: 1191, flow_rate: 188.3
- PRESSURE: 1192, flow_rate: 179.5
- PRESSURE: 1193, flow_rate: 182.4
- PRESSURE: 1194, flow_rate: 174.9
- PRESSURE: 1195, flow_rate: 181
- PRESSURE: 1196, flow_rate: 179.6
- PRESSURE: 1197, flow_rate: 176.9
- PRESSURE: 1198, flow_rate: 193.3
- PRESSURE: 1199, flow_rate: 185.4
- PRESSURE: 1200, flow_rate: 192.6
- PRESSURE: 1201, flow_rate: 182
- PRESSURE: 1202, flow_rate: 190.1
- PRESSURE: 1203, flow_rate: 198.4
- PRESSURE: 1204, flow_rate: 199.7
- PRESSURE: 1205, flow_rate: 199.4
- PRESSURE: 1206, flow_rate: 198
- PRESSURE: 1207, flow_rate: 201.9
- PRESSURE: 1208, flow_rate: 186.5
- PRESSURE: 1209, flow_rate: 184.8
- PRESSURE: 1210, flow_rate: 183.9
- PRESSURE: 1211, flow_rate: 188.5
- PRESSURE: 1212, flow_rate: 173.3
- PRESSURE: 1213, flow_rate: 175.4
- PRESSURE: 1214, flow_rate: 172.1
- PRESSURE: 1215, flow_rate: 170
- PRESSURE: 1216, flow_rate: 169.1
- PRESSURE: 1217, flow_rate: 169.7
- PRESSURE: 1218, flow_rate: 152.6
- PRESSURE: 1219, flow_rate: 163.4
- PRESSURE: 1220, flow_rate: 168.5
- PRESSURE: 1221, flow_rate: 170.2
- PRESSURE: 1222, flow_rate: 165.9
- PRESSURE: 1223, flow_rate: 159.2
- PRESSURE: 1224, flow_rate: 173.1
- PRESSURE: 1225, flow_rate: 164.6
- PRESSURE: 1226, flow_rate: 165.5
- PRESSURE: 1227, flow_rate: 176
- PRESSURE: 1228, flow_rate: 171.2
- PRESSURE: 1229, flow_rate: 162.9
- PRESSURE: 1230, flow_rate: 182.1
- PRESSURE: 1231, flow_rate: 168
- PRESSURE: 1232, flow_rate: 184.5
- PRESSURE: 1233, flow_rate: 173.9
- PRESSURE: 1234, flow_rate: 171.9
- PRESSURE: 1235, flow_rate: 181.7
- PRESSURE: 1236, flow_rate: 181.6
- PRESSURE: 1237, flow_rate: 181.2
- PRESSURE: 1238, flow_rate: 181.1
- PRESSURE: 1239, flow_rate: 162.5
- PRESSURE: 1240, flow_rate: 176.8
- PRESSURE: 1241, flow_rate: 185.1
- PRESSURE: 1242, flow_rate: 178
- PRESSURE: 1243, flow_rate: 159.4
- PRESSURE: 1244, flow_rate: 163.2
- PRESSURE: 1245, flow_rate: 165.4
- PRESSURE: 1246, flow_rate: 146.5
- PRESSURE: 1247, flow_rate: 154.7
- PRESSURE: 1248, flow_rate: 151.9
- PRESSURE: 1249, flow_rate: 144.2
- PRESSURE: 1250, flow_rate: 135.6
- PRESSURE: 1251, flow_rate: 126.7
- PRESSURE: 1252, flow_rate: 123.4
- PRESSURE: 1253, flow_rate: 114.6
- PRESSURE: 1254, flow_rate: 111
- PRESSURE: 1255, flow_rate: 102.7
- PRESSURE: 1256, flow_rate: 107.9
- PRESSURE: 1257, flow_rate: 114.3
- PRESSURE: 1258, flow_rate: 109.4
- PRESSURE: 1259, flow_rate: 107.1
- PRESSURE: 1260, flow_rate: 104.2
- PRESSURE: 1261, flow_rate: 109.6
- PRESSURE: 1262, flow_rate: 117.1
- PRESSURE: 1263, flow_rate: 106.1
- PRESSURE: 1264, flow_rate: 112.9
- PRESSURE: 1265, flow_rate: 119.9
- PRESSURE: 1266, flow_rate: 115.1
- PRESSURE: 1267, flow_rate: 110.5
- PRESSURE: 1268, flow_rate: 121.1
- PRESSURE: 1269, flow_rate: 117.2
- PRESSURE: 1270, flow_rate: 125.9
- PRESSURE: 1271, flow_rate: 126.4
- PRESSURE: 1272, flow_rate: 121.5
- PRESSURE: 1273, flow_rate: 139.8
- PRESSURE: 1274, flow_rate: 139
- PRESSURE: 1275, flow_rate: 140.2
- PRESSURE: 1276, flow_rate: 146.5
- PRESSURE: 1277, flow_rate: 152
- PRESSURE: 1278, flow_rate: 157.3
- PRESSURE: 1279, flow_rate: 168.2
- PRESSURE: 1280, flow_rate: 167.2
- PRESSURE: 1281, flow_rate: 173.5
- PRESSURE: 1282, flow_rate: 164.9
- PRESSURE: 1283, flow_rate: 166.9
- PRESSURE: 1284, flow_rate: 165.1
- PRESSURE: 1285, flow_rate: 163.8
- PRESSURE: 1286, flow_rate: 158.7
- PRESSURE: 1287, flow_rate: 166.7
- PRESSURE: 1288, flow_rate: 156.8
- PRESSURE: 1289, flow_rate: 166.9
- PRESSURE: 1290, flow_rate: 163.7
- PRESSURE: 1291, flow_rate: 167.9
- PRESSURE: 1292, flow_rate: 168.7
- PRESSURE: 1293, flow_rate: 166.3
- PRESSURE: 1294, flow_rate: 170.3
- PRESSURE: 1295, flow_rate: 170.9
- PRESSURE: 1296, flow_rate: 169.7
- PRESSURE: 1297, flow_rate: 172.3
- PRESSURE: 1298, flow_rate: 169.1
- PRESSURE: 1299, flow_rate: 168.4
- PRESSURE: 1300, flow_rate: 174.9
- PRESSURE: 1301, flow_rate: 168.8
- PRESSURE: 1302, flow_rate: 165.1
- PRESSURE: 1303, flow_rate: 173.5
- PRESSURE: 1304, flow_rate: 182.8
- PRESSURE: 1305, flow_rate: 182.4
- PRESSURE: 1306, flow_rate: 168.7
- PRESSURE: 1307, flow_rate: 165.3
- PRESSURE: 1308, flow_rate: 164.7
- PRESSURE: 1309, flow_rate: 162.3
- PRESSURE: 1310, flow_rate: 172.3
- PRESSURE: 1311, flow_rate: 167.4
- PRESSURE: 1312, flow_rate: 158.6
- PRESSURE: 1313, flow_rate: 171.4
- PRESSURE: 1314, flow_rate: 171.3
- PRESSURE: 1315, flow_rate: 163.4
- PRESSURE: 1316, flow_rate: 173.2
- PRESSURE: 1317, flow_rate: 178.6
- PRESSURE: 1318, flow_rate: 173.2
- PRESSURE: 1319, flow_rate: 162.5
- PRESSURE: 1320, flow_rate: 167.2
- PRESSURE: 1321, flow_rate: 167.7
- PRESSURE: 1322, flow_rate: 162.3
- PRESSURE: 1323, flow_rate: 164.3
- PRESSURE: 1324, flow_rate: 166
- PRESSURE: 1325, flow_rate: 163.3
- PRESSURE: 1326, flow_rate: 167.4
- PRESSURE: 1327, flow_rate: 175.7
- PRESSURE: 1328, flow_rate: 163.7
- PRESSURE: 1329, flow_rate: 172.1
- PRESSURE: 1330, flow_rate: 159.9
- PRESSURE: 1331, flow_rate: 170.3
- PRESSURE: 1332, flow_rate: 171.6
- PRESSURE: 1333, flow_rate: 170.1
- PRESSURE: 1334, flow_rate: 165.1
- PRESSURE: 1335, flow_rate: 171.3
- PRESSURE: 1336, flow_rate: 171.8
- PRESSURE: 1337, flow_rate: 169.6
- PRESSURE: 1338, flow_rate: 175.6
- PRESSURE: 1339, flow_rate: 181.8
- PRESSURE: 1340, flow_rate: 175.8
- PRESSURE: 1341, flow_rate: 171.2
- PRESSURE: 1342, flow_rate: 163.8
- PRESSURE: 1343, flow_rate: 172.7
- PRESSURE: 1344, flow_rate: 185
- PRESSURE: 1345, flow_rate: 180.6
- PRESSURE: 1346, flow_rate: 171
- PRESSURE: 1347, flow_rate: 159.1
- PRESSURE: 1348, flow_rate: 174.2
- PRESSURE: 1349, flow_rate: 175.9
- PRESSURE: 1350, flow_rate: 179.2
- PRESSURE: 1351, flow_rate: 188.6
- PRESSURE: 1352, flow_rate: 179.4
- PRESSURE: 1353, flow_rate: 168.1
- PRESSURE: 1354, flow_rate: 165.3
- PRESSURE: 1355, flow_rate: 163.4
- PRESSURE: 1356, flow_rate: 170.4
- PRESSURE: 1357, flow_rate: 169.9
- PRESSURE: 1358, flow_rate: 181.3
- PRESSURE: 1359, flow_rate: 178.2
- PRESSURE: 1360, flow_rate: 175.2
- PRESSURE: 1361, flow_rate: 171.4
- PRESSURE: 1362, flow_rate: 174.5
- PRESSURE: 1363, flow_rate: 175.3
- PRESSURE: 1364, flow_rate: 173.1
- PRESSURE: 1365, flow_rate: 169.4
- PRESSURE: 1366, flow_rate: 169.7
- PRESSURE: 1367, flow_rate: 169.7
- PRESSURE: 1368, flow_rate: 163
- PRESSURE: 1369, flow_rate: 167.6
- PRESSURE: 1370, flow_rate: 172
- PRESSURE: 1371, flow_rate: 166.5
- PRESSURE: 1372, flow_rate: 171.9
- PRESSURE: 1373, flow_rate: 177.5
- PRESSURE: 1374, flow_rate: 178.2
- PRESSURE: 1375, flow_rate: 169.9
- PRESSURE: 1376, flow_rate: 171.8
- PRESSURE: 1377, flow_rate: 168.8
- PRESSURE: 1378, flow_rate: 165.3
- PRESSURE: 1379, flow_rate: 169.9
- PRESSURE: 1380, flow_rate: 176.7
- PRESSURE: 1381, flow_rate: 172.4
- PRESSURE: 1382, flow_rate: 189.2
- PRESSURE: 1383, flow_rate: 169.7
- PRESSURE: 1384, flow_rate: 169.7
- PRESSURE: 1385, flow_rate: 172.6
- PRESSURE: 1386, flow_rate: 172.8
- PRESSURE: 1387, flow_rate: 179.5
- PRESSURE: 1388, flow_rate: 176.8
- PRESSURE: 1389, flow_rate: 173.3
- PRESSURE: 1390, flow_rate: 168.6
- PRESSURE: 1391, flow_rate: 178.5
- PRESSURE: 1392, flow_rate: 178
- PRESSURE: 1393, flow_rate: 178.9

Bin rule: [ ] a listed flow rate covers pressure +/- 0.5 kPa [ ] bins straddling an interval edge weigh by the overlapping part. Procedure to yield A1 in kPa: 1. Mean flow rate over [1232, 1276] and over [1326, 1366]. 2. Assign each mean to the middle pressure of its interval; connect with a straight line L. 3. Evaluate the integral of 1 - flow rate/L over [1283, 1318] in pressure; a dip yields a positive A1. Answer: -2.9 kPa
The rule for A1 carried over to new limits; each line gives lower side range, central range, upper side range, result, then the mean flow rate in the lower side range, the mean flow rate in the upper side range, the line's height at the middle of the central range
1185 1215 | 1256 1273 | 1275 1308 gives 5.55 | 183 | 167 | 171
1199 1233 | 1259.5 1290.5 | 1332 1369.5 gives 6.12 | 178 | 173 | 175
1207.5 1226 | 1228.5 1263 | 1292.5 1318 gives 4.73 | 172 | 170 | 171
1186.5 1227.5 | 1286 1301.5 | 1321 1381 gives 0.58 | 179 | 171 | 174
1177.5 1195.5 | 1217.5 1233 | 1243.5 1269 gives -2.40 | 174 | 124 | 146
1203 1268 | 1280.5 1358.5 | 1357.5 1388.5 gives -1.55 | 156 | 173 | 166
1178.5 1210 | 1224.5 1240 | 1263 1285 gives -1.15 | 182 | 140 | 162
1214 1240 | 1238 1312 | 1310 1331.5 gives 8.72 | 171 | 168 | 169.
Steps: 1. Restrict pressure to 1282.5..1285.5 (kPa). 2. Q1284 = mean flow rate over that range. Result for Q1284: 165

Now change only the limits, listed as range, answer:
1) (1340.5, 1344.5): 173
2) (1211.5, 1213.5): 174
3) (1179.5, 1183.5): 172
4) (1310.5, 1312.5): 163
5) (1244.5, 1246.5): 156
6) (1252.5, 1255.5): 109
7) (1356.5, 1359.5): 176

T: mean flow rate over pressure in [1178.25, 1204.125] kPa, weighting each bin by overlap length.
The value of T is 179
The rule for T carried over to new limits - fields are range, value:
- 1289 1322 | 169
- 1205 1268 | 155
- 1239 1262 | 136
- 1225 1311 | 153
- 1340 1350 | 173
